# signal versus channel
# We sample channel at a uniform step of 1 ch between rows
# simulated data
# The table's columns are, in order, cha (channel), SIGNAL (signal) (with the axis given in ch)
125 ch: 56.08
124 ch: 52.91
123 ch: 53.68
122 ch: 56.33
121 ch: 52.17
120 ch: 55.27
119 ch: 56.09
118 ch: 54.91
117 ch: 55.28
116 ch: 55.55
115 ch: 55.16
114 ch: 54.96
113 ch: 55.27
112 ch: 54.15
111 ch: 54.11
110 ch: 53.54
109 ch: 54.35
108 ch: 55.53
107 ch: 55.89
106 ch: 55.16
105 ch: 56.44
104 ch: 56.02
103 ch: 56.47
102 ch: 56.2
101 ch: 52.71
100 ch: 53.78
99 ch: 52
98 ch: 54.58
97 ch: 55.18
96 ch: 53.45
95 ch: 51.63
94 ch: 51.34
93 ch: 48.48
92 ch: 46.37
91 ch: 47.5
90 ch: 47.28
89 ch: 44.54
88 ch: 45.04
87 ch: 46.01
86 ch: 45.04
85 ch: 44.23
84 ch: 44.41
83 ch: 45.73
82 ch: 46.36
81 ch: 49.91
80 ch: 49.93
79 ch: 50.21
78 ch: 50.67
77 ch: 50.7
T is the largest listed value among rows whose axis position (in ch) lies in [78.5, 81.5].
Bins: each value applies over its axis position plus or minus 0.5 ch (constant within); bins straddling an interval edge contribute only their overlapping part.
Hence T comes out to 50.21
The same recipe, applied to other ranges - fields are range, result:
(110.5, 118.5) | 55.55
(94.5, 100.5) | 55.18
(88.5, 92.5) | 47.5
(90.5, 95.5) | 51.63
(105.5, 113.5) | 55.89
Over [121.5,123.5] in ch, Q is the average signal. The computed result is 55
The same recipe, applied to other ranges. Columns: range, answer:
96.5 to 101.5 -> 53.6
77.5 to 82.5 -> 49.4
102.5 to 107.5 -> 56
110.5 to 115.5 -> 54.7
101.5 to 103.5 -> 56.3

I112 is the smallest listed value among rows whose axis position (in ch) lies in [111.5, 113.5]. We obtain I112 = 54.15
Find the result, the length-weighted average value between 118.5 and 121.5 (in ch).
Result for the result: 54.5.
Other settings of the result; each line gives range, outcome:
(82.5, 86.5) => 44.9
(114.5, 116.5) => 55.4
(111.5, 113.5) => 54.7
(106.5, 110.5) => 54.8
